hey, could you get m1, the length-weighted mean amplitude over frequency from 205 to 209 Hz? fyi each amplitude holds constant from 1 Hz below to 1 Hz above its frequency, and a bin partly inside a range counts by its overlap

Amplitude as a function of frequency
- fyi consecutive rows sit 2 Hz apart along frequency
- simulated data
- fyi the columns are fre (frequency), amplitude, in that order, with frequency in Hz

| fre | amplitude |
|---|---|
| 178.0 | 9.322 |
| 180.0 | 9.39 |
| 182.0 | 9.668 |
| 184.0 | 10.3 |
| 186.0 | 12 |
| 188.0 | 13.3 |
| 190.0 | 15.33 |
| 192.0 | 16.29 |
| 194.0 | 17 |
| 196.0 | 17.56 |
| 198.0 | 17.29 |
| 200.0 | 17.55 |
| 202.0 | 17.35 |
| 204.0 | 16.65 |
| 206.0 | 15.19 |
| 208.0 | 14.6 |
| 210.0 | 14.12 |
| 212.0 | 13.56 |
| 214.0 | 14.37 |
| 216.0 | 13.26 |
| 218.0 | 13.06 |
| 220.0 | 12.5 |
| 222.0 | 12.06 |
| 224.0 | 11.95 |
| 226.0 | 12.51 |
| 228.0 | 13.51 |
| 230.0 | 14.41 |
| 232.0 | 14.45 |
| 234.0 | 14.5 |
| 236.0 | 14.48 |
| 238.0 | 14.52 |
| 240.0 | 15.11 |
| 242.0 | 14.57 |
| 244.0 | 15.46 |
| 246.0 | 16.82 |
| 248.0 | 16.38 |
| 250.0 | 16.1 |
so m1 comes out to 14.9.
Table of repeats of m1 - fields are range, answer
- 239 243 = 14.8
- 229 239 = 14.5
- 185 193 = 14.2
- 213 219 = 13.6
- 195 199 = 17.4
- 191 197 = 16.9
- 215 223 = 12.7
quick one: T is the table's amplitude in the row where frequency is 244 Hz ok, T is 15.46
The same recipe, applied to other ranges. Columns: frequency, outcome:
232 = 14.45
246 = 16.82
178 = 9.322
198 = 17.29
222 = 12.06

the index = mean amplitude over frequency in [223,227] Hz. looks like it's 12.2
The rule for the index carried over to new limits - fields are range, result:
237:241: 14.8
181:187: 10.7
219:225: 12.2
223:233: 13.4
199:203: 17.5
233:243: 14.6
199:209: 16.3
